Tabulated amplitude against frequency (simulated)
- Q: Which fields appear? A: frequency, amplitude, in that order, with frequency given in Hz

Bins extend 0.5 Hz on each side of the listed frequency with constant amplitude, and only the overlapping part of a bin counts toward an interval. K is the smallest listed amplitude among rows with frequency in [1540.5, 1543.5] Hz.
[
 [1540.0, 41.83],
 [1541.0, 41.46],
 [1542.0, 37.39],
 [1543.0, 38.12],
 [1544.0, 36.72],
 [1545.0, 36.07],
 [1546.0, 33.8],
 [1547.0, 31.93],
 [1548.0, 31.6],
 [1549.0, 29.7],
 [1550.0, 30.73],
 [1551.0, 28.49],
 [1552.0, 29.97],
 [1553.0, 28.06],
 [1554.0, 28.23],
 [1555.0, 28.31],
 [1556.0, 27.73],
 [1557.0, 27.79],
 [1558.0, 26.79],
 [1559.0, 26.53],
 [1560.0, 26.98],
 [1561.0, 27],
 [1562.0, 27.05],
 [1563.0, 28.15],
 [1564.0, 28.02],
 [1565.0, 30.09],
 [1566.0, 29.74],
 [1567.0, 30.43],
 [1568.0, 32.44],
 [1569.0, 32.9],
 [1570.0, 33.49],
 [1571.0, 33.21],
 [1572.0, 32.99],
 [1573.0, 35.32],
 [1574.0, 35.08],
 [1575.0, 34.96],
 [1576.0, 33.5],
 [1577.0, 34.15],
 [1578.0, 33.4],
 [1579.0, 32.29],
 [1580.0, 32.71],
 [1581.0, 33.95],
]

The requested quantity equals 37.39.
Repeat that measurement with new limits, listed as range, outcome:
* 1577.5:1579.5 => 32.29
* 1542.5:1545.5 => 36.07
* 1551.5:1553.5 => 28.06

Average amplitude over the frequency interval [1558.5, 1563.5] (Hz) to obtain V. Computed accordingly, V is 27.1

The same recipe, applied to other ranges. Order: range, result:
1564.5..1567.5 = 30.1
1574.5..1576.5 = 34.2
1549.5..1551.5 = 29.6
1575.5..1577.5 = 33.8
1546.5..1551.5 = 30.5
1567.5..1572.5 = 33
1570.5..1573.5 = 33.8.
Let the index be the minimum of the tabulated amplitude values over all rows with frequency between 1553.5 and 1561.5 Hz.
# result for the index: 26.53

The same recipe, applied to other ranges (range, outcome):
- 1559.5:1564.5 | 26.98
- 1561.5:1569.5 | 27.05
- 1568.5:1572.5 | 32.9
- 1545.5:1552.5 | 28.49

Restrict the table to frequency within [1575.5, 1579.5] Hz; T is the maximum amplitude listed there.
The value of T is 34.15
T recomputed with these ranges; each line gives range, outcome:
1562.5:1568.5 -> 32.44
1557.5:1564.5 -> 28.15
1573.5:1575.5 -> 35.08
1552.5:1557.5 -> 28.31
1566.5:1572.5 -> 33.49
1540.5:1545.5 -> 41.46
